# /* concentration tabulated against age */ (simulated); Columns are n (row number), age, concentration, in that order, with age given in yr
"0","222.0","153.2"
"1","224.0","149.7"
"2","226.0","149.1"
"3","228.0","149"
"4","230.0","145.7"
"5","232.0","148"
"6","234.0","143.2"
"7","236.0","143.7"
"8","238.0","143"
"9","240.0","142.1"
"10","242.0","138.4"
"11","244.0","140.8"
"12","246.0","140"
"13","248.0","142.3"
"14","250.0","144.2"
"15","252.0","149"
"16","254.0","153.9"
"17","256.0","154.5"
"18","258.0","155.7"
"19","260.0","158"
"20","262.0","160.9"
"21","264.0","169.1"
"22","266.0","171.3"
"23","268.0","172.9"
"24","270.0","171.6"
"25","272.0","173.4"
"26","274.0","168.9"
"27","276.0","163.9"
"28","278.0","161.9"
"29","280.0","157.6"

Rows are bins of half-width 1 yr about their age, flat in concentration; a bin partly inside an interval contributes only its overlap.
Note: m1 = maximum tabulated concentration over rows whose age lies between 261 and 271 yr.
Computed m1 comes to 172.9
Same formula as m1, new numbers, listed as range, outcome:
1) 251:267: 171.3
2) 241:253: 149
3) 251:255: 153.9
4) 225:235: 149.1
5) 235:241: 143.7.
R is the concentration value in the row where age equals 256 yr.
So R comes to 154.5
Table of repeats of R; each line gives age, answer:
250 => 144.2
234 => 143.2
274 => 168.9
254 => 153.9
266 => 171.3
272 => 173.4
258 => 155.7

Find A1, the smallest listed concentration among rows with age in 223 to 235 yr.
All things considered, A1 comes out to 143.2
